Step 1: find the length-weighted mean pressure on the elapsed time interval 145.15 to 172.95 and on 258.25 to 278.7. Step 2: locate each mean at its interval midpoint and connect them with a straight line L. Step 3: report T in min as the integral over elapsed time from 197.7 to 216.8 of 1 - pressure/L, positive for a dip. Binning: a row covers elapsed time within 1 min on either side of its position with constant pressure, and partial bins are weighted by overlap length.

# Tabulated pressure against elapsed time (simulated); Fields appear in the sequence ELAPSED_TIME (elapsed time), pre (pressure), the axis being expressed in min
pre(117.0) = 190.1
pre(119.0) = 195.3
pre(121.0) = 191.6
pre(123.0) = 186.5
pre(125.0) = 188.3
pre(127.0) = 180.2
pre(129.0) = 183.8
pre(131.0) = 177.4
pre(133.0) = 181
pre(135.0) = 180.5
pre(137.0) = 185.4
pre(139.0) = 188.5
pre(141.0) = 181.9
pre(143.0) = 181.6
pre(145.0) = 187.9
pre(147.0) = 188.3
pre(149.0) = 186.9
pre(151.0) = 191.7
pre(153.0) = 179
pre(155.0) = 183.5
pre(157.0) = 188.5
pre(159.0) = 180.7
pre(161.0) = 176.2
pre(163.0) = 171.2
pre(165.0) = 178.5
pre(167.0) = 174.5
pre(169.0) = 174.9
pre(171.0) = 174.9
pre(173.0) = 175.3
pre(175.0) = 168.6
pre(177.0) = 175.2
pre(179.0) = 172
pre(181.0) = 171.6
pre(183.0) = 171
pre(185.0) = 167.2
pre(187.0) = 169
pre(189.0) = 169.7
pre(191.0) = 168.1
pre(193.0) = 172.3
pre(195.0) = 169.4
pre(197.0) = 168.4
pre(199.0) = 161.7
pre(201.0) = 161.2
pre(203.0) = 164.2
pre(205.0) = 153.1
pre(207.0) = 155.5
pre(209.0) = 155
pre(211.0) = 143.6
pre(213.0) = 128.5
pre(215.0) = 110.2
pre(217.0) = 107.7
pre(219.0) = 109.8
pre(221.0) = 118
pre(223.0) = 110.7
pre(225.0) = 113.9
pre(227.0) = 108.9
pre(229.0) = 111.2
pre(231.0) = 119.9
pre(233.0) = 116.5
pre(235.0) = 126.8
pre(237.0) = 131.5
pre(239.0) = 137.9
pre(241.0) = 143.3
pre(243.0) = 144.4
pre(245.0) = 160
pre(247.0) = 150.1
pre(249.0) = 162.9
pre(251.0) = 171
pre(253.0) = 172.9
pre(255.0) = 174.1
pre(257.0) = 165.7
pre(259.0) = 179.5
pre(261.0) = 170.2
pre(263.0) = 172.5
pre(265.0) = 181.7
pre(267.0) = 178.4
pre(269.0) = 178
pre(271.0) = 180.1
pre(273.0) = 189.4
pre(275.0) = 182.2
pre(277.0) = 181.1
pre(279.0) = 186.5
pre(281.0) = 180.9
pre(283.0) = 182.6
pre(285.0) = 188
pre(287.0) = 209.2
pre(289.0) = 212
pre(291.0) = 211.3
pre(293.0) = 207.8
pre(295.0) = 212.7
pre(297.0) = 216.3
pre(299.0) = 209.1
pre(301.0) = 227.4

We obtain 3.5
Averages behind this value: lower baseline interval 181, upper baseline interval 180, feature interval 147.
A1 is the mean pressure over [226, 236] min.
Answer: 117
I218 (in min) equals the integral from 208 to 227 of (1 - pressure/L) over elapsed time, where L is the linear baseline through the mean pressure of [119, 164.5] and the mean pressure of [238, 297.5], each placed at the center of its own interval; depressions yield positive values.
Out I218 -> 6.3 min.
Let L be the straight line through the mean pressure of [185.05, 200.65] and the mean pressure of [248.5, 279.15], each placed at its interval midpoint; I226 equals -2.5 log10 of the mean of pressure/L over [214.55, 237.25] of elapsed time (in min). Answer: 0.44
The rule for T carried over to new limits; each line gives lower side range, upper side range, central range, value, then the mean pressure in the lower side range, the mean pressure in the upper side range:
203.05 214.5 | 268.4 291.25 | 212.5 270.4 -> 8.3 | 147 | 190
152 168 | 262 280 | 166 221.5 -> 6.7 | 179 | 181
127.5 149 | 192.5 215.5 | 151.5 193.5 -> -1.6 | 184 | 154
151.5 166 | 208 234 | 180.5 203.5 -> -3.2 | 180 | 120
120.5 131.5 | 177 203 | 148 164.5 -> -0.5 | 185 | 169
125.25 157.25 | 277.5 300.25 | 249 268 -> 2.3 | 184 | 201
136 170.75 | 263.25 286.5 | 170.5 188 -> 1.0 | 182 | 183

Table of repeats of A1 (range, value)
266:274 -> 181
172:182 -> 173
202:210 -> 157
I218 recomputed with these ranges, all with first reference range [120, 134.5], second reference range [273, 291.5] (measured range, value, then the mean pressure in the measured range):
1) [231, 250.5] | 5.0 min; 141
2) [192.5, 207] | 1.9 min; 163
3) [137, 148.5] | -0.1 min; 186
